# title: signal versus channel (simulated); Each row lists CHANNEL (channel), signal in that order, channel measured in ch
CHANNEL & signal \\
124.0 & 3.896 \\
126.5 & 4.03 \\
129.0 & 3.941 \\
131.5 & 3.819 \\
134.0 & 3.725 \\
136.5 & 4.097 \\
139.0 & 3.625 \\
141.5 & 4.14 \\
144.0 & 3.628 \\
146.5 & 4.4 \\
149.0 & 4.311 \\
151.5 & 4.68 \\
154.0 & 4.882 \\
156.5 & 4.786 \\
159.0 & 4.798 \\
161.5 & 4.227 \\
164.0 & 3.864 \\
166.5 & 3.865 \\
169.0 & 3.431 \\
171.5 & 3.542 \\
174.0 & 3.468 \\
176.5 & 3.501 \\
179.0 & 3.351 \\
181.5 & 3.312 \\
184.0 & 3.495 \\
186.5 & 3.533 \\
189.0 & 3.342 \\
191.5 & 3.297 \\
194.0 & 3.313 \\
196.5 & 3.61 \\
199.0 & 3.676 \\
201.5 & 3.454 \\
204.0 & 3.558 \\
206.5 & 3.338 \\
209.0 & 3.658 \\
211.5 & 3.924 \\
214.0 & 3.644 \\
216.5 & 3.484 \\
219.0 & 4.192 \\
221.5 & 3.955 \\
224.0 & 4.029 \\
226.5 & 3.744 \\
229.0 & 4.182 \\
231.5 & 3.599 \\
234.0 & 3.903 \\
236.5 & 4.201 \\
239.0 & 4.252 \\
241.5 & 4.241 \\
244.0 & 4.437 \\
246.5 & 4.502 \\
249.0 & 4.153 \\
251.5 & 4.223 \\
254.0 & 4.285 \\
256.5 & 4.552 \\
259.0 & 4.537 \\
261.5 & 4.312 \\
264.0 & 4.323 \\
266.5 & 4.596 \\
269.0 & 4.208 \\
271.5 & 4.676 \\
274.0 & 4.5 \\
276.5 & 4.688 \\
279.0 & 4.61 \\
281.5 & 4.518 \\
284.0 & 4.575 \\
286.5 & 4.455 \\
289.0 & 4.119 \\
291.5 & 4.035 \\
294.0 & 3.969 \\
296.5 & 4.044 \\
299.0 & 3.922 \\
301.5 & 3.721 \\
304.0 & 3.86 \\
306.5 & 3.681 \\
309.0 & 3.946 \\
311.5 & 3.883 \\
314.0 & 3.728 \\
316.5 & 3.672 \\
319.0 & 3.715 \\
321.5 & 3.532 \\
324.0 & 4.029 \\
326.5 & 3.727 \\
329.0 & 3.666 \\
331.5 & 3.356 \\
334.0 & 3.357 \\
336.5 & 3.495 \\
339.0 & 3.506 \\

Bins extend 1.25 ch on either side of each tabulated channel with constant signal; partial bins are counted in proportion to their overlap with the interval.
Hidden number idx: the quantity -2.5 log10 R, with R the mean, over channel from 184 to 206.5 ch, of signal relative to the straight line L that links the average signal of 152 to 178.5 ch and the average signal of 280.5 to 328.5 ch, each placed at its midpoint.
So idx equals 0.160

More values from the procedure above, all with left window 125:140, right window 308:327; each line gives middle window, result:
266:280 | -0.19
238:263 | -0.14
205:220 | 0.04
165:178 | 0.09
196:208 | 0.09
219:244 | -0.06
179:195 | 0.14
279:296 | -0.13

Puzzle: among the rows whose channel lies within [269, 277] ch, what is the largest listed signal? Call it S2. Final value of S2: 4.688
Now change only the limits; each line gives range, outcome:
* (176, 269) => 4.596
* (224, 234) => 4.182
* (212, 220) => 4.192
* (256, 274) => 4.676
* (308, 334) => 4.029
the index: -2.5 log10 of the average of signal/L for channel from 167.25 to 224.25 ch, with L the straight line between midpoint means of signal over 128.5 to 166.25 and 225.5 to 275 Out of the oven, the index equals 0.19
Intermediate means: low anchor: 4.19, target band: 3.56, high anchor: 4.27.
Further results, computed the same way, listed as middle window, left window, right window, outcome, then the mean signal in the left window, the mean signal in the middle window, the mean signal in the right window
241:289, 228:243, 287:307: -0.110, 4.07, 4.44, 3.95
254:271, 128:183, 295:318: -0.145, 3.97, 4.42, 3.83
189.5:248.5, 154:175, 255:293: 0.113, 4.06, 3.83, 4.44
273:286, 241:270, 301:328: -0.112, 4.37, 4.57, 3.77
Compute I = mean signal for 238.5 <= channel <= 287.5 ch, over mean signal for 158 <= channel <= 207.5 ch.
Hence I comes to 1.23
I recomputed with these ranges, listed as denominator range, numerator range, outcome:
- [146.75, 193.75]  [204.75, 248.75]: 1.02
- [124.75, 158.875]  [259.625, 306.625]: 1.02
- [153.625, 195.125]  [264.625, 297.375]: 1.17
